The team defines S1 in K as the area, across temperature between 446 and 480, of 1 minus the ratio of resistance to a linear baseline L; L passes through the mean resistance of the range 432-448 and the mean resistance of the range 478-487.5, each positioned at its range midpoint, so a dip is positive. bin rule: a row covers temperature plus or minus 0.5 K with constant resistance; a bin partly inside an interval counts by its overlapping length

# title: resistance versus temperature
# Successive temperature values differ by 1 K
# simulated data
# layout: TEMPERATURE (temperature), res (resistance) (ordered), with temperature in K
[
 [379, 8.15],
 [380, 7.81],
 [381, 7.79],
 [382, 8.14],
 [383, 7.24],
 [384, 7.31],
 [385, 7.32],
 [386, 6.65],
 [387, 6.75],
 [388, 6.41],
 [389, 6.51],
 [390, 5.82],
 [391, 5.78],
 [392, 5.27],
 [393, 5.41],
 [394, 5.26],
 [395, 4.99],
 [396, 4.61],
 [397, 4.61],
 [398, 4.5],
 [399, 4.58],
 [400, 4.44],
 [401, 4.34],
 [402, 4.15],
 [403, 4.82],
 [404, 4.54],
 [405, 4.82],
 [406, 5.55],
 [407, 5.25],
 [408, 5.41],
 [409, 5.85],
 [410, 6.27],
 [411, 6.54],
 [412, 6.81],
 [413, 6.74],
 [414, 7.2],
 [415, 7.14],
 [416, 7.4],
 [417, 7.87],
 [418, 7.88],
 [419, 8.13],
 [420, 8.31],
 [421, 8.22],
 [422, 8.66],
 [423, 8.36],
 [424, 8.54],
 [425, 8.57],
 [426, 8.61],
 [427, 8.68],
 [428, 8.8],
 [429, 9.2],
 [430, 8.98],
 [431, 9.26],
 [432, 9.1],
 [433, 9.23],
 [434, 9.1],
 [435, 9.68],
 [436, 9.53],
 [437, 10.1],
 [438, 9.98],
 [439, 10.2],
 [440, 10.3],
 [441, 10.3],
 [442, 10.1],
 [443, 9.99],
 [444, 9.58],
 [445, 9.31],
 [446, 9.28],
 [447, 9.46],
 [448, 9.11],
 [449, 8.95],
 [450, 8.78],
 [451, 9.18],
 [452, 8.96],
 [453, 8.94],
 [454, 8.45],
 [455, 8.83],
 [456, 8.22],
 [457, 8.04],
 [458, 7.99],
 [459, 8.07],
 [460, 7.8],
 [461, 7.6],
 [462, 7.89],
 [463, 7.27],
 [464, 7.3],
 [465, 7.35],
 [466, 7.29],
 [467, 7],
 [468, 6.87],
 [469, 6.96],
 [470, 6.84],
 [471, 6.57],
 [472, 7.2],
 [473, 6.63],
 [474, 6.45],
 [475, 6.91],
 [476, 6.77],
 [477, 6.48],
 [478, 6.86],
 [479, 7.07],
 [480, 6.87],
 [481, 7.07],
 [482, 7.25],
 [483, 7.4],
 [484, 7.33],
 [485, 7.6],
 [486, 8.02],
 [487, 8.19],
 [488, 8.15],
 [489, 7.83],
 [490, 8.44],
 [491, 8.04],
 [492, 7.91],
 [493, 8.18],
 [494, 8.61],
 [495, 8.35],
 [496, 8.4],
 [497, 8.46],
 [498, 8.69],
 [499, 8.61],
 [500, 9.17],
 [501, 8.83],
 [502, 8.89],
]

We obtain 3.1 K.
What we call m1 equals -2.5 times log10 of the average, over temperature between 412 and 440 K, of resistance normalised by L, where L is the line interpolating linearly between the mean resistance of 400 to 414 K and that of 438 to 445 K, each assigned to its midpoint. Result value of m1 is -0.090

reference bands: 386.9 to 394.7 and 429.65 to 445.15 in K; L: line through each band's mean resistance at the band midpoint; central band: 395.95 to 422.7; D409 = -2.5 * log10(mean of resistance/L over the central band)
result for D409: 0.21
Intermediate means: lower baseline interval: 5.83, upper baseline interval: 9.69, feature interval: 6.14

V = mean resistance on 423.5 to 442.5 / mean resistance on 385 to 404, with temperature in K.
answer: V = 1.77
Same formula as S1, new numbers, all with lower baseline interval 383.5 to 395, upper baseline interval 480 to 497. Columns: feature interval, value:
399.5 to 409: 2.32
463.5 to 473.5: 0.74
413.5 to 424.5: -2.10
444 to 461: -3.35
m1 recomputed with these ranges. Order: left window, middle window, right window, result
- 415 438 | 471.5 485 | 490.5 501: 0.22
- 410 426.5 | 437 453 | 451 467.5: -0.21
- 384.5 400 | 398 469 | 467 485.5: -0.25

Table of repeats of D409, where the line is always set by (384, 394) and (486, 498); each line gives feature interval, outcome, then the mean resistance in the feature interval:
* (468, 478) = 0.16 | 6.77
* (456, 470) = 0.02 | 7.5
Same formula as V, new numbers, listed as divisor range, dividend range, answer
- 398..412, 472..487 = 1.38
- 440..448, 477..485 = 0.73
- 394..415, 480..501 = 1.51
